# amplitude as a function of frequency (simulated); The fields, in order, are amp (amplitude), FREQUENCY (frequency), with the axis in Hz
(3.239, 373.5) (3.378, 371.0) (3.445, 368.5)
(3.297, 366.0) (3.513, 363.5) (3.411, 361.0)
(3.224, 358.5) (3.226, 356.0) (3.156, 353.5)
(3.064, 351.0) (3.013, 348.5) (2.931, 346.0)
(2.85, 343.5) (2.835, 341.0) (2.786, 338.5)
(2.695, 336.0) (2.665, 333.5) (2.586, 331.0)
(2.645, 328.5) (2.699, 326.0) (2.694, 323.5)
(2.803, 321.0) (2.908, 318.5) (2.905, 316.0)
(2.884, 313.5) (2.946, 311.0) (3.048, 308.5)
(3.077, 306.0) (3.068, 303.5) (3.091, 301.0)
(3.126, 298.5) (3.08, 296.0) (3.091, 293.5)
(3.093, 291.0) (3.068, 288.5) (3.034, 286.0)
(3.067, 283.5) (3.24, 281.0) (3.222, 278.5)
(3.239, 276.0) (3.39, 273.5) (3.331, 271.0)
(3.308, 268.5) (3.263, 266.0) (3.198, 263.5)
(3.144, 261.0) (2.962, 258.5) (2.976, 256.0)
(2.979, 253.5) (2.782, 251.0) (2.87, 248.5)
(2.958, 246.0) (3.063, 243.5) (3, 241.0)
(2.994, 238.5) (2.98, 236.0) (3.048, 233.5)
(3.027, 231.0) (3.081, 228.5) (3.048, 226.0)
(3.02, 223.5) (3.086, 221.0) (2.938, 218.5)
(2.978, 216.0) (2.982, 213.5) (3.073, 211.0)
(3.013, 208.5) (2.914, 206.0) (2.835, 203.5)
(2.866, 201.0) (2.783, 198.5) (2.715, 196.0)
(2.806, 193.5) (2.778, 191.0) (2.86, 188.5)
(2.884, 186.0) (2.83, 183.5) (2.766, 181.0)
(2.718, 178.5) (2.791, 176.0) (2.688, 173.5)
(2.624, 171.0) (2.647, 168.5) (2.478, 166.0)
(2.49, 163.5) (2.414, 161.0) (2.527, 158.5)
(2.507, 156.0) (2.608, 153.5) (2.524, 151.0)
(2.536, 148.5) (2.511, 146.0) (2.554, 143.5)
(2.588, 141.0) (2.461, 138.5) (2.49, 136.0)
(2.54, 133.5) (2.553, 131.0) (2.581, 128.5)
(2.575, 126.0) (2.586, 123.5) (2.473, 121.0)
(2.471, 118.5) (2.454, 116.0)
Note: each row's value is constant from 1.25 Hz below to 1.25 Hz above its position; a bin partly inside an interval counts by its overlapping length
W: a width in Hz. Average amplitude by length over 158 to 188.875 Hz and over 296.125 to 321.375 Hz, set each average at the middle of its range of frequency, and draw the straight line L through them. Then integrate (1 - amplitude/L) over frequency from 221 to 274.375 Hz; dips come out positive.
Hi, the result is -4.1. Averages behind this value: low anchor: 2.67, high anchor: 3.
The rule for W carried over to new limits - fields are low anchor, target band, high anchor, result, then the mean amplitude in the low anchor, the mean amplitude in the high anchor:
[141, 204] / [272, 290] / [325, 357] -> -2.5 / 2.67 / 2.86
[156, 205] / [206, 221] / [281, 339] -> -1.3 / 2.71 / 2.92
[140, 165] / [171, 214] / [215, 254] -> -1.3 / 2.52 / 2.99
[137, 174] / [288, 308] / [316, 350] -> -2.6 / 2.54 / 2.78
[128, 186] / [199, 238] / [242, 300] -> -1.6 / 2.59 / 3.11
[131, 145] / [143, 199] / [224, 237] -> 1.2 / 2.53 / 3.04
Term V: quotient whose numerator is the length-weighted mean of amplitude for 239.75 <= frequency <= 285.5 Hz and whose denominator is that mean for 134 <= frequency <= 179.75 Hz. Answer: 1.2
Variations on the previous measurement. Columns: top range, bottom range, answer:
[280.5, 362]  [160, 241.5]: 1.04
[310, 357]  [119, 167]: 1.13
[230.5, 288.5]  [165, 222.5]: 1.09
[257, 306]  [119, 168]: 1.25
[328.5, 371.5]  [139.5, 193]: 1.16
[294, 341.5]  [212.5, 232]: 0.95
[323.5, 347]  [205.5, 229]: 0.91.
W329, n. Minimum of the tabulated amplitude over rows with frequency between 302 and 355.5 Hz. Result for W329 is 2.586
